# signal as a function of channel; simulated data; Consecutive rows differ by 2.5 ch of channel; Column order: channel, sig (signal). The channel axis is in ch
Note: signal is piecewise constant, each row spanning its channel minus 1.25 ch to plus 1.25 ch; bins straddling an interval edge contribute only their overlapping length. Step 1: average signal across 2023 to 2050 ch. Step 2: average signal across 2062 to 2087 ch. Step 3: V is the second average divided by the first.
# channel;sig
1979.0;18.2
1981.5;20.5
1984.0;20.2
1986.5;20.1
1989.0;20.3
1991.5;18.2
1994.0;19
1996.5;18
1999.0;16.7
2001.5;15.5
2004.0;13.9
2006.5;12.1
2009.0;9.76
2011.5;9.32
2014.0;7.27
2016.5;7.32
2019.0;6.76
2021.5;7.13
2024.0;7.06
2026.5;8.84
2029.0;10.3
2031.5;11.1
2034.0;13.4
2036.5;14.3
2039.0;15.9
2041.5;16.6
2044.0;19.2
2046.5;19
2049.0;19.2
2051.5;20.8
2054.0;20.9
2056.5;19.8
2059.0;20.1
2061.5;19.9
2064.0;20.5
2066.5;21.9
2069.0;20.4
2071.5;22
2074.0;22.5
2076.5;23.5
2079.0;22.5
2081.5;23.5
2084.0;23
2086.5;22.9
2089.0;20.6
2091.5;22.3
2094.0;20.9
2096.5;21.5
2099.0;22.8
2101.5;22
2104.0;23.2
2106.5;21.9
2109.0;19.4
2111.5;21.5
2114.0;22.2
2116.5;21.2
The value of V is 1.6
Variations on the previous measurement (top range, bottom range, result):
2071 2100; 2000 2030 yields 2.31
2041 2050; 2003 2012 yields 1.64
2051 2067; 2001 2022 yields 2.09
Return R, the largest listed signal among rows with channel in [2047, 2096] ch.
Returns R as 23.5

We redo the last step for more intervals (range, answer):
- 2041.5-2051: 19.2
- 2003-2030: 13.9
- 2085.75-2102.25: 22.9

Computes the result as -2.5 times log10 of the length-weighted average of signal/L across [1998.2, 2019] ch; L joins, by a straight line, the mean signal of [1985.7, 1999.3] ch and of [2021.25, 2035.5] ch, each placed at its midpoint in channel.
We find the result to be 0.34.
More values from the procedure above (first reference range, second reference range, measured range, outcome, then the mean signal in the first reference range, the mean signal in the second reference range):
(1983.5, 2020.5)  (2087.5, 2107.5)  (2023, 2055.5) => 0.14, 14.1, 21.9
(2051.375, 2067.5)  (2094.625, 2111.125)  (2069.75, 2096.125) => -0.06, 20.5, 21.8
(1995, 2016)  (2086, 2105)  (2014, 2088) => 0.05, 12.7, 22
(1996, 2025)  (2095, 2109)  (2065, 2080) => -0.20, 10.8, 22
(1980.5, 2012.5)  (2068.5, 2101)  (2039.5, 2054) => 0.04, 16.5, 22.2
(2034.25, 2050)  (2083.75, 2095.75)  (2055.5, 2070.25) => -0.07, 17.1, 21.8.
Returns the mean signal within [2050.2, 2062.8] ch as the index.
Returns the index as 20.3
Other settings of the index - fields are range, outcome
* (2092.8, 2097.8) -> 21.2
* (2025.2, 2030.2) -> 9.54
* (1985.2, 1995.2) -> 19.4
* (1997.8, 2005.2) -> 15.4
